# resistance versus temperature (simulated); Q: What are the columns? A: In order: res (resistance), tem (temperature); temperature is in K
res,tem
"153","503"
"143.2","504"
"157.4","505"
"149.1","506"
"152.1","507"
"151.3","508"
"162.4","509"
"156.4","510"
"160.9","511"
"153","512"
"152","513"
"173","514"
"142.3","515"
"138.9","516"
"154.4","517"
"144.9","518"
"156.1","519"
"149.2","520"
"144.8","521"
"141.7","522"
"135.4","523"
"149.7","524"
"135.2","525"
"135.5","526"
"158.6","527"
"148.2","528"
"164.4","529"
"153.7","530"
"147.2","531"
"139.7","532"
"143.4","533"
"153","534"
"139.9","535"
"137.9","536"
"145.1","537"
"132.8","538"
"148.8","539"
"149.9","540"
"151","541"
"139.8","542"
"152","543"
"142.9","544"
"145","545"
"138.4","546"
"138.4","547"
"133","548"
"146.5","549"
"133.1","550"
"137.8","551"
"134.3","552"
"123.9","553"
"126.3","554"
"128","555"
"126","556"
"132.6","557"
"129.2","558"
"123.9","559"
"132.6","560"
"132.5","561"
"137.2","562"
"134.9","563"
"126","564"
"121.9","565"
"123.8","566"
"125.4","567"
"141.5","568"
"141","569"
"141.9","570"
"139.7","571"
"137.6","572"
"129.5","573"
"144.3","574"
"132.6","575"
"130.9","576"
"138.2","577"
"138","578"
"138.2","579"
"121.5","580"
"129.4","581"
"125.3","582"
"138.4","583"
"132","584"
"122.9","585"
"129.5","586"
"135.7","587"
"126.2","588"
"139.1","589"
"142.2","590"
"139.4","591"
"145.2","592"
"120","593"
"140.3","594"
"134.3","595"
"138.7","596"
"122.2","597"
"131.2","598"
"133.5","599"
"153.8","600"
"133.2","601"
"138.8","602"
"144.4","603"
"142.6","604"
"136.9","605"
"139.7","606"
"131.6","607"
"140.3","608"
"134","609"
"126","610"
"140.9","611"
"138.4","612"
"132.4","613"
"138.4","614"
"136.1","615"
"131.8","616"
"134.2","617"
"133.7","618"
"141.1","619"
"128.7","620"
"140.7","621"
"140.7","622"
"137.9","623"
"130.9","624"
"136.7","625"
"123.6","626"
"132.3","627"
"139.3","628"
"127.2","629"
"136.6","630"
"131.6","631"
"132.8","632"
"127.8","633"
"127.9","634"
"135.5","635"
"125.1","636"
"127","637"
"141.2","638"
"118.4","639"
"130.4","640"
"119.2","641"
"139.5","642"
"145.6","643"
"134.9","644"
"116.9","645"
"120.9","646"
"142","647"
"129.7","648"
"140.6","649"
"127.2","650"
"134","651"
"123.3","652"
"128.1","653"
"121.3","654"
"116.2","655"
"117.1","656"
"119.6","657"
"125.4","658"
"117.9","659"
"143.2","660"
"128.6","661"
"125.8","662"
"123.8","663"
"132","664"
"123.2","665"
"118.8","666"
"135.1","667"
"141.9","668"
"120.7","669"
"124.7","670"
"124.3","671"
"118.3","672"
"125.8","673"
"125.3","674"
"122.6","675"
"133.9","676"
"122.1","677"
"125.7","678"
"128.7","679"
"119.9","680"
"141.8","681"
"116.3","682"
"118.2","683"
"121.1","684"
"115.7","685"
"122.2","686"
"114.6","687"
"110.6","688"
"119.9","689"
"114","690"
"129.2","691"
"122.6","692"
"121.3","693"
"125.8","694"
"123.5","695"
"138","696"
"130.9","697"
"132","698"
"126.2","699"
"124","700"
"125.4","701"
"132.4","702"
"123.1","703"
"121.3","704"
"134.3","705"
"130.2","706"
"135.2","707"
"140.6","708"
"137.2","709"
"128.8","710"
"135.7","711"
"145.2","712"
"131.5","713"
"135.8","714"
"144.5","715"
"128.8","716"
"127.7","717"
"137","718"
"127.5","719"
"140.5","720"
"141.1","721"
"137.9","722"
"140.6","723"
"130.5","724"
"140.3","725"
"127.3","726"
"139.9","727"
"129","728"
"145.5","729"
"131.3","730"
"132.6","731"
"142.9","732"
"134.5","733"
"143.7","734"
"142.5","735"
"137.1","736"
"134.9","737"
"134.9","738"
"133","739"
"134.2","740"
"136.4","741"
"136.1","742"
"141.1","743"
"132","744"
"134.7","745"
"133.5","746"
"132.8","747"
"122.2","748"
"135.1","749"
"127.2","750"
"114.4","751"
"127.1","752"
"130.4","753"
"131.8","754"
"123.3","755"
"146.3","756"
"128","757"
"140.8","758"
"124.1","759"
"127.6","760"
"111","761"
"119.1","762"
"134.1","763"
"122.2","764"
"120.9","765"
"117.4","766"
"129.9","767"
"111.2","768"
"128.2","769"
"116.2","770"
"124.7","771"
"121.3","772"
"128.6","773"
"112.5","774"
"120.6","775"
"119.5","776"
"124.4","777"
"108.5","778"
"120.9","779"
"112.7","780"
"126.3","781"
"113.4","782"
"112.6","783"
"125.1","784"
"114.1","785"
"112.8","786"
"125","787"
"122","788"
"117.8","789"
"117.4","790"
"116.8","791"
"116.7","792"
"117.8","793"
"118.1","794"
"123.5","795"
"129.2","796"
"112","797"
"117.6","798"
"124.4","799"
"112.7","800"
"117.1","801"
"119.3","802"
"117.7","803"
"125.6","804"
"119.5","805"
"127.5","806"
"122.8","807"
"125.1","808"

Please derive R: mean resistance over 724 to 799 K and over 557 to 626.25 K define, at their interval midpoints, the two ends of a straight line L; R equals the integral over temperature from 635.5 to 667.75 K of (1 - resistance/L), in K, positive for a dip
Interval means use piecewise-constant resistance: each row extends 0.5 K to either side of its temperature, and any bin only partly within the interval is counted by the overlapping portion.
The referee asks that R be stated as 0.9 K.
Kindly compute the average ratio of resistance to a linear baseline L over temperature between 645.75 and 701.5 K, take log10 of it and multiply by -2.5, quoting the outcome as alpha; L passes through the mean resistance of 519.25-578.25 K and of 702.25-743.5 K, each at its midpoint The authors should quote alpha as 0.09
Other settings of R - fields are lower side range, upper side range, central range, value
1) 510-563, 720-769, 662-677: 1.0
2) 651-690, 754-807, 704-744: -4.3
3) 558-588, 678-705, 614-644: -1.1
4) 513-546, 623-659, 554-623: 1.5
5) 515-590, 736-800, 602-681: 1.1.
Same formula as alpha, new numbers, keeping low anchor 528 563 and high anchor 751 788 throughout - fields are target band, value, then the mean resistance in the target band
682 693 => 0.087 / 119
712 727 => -0.077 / 136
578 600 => 0.024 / 133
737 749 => -0.079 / 134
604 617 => -0.010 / 136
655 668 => 0.038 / 126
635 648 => 0.016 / 130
